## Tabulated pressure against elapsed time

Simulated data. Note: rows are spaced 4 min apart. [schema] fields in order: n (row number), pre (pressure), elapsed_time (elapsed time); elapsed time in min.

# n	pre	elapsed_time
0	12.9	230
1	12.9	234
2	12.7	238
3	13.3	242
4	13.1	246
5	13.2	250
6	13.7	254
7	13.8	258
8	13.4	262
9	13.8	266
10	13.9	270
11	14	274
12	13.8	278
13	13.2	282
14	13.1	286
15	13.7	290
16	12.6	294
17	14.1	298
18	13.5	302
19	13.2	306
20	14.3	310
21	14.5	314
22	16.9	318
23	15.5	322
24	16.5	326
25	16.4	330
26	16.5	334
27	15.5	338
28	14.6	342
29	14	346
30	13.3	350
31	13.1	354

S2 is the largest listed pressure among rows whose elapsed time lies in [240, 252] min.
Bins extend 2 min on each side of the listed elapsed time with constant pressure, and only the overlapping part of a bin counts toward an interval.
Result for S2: 13.3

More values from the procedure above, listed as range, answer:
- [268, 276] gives 14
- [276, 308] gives 14.1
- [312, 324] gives 16.9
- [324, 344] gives 16.5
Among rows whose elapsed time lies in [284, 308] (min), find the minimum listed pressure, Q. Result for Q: 12.6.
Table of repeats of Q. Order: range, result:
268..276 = 13.9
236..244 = 12.7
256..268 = 13.4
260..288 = 13.1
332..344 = 14.6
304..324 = 13.2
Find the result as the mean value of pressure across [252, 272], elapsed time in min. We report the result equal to 13.7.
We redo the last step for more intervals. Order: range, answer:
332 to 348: 15.2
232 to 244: 13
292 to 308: 13.3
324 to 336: 16.5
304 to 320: 14.7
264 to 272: 13.9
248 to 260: 13.6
